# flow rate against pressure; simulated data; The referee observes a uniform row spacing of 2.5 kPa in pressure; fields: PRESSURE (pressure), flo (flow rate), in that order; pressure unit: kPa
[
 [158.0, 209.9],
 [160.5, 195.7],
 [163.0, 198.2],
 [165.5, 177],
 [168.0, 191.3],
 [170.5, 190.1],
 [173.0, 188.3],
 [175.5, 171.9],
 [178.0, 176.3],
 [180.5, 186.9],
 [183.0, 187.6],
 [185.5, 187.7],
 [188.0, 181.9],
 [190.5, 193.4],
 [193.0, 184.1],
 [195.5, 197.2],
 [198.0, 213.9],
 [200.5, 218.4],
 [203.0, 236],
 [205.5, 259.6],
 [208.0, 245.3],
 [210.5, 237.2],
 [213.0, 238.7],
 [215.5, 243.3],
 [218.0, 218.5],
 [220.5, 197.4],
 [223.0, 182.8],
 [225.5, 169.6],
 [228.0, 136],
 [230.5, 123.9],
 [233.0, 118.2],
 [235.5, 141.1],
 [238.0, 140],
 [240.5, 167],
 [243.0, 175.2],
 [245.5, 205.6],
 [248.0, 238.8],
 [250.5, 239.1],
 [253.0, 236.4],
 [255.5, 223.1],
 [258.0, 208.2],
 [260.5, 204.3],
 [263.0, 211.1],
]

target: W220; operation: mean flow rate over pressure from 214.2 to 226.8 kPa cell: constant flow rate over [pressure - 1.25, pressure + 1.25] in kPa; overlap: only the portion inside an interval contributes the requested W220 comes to 202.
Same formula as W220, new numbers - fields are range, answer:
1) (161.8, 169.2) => 189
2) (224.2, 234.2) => 137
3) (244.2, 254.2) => 230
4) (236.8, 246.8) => 172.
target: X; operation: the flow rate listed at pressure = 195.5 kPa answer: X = 197.2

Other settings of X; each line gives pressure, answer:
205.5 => 259.6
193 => 184.1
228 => 136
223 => 182.8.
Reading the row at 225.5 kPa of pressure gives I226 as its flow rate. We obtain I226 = 169.6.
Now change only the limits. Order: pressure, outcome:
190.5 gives 193.4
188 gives 181.9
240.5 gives 167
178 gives 176.3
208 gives 245.3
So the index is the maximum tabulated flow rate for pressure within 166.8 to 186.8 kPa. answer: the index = 191.3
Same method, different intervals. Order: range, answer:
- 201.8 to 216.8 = 259.6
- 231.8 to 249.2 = 238.8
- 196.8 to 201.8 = 218.4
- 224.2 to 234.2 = 169.6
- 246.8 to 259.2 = 239.1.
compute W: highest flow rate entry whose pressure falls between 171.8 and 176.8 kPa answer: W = 188.3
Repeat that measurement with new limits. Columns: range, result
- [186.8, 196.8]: 197.2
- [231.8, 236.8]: 141.1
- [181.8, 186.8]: 187.7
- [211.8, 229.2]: 243.3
